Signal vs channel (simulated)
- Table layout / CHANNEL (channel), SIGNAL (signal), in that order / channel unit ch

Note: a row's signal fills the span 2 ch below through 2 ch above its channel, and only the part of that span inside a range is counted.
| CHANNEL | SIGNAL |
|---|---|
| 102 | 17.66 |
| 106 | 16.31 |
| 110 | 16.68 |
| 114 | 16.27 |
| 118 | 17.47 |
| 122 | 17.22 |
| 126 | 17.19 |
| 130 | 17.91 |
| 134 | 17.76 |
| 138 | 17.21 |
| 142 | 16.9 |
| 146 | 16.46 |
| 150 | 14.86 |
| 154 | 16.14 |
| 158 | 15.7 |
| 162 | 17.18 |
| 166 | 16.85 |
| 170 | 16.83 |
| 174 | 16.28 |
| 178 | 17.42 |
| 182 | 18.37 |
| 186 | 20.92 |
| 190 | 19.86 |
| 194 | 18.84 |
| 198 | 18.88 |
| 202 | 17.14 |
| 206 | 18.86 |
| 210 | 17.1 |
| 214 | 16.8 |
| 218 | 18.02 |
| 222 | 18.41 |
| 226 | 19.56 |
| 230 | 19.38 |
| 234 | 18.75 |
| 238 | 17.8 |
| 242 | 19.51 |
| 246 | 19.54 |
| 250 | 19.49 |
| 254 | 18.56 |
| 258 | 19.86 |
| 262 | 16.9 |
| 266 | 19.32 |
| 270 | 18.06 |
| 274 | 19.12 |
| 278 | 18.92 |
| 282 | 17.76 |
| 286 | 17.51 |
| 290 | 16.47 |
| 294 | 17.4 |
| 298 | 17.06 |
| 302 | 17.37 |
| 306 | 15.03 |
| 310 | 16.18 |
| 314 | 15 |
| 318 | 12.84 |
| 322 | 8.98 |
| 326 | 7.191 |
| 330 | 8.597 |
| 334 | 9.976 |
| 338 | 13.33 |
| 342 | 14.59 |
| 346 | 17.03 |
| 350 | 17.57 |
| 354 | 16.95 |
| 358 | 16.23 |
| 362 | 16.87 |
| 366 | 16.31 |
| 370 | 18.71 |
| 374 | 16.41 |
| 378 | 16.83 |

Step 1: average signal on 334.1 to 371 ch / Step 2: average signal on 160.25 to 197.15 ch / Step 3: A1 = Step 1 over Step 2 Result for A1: 0.88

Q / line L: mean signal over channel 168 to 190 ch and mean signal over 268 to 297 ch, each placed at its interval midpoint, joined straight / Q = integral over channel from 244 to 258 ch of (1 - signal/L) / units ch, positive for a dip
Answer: -1.0 ch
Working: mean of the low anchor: 18.1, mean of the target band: 19.3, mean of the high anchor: 17.9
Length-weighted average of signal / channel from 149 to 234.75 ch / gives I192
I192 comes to 17.8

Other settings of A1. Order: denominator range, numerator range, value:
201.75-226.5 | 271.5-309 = 0.97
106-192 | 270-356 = 0.88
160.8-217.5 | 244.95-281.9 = 1.05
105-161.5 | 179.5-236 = 1.11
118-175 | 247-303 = 1.08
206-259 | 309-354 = 0.69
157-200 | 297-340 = 0.71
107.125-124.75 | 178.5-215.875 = 1.09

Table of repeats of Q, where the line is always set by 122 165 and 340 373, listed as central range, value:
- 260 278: -1.8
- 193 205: -1.1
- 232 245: -1.5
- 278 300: -0.8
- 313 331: 6.9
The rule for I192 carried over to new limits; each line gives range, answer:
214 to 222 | 17.8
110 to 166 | 16.8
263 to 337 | 15.2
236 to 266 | 18.8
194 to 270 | 18.5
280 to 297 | 17.3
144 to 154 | 15.8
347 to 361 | 16.9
